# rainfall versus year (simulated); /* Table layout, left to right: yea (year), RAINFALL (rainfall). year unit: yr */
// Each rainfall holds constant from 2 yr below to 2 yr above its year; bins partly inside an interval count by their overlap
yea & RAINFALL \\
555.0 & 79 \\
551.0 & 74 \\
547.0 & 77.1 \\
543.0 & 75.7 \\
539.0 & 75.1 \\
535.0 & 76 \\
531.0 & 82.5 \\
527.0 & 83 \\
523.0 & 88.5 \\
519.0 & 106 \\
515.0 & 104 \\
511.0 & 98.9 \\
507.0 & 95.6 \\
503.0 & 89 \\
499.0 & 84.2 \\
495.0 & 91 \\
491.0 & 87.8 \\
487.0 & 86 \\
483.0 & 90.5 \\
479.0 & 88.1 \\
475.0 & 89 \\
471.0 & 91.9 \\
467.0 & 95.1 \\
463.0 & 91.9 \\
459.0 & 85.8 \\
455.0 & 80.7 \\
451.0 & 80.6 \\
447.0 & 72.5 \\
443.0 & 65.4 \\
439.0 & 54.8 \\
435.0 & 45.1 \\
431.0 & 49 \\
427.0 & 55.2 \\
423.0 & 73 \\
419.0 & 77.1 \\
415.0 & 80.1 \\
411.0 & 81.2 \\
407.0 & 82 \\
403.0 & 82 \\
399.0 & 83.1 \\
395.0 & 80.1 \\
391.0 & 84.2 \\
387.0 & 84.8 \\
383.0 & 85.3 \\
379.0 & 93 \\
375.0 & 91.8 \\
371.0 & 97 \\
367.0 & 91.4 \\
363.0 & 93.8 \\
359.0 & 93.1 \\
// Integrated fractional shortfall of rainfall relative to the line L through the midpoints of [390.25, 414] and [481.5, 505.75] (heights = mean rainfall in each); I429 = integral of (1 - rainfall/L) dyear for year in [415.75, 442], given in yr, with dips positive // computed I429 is 7.3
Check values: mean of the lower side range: 81.9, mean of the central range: 60.3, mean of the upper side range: 88.3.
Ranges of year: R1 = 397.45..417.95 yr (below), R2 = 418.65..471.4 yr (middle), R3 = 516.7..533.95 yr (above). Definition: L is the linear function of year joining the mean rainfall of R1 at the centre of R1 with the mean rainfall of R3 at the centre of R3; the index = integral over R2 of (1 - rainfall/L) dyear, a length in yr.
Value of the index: 7.6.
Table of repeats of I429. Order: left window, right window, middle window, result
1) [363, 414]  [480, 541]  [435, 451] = 4.3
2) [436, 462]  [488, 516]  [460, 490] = -2.9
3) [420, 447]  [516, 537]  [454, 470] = -5.0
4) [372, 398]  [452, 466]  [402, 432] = 4.7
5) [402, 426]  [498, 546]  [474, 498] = -1.1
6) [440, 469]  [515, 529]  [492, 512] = -0.2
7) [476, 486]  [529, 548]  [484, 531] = -4.7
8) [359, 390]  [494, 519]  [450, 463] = 1.3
